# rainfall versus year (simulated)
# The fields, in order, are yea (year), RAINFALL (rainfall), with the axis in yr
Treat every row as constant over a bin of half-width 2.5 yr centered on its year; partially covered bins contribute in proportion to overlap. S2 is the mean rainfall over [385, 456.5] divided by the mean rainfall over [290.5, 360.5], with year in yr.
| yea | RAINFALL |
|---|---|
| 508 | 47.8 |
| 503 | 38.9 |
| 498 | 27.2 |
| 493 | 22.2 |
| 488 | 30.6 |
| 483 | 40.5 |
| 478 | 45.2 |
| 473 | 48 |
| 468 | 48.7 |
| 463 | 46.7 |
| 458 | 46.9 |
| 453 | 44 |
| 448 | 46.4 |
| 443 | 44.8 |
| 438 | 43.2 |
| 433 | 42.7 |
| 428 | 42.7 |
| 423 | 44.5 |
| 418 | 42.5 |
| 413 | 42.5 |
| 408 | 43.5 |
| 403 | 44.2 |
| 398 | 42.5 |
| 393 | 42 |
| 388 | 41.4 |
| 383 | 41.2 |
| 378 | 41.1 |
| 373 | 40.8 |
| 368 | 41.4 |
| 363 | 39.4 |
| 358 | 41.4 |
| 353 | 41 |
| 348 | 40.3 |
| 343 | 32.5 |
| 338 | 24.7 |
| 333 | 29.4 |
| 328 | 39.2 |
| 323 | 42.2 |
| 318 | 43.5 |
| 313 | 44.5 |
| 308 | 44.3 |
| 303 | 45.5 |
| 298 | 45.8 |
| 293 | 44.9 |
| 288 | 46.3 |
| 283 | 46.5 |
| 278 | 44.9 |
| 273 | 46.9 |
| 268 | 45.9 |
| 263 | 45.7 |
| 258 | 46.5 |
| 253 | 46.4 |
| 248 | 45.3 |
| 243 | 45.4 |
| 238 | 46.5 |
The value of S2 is 1.1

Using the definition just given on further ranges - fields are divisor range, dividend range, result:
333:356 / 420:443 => 1.27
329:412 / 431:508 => 1.05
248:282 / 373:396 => 0.90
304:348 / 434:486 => 1.19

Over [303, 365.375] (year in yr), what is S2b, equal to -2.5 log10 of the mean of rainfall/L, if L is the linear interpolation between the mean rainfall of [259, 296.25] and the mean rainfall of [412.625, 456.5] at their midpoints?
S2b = 0.16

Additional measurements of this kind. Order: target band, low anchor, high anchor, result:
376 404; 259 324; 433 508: 0.03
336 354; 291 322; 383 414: 0.26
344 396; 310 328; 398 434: 0.06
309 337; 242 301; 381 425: 0.14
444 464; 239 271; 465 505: -0.18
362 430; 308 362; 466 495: -0.09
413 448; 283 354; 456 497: -0.08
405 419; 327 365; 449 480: -0.03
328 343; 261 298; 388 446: 0.44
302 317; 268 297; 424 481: 0.03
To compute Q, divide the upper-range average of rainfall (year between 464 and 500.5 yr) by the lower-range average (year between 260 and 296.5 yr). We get 0.8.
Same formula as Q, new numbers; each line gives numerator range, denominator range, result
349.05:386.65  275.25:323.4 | 0.91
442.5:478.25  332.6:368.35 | 1.28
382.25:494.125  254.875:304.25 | 0.93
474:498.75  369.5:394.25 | 0.84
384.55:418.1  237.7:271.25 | 0.93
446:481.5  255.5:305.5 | 1.01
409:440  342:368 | 1.09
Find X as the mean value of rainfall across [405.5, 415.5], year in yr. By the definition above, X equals 43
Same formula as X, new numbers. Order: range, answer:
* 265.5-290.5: 46.1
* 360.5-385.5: 40.8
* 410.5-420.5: 42.5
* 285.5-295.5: 45.6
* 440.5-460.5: 45.5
